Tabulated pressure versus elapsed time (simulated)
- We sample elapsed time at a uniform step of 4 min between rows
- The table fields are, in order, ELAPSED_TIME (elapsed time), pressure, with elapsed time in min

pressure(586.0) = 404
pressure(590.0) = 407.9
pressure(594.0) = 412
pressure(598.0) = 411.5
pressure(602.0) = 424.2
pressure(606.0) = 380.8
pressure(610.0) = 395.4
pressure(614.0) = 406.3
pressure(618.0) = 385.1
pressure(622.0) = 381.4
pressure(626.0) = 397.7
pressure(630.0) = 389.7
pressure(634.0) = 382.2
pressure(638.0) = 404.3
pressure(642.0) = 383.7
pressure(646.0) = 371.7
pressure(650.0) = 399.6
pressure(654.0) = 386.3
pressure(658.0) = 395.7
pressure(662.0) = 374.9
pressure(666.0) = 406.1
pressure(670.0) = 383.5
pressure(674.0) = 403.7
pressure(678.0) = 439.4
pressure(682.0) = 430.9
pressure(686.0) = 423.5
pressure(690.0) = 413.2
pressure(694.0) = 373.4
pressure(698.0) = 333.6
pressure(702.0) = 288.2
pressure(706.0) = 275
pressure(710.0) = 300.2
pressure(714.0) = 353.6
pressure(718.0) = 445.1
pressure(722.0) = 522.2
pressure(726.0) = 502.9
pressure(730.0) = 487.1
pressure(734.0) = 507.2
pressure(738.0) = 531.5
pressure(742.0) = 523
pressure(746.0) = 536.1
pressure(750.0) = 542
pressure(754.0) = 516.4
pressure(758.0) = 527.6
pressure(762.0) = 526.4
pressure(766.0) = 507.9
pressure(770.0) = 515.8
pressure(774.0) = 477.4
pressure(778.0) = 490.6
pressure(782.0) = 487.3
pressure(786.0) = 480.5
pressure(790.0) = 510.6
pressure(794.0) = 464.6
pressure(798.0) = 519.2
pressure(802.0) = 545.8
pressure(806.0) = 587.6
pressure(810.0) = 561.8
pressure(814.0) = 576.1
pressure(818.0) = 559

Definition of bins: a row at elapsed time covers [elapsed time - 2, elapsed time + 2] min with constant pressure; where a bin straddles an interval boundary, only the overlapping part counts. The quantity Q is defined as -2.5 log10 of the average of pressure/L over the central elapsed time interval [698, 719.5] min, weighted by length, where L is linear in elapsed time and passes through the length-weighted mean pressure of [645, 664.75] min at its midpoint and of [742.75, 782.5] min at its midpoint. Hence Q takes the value 0.34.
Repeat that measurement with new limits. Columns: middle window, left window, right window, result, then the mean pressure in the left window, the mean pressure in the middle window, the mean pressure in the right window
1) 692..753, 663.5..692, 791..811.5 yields 0.06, 414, 436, 534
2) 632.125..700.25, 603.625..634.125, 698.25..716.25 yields -0.14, 391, 394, 309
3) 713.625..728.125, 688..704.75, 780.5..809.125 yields -0.20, 349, 468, 516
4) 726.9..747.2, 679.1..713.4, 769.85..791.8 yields -0.22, 357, 515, 492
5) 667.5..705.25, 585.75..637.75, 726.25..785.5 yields 0.19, 398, 384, 511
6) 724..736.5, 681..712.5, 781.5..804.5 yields -0.23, 352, 500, 504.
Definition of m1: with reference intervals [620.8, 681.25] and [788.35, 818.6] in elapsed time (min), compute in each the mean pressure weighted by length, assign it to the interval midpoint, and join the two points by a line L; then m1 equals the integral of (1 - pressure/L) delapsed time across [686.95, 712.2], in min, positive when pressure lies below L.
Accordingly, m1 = 6.0 min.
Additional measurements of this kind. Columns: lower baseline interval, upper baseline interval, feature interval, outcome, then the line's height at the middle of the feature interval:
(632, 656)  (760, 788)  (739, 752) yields -1.6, 474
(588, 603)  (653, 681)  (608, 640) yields 1.2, 408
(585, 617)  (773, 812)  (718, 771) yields -3.3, 486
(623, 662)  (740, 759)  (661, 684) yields 1.1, 428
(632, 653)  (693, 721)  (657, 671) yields -0.6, 373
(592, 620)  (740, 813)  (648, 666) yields 1.9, 437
